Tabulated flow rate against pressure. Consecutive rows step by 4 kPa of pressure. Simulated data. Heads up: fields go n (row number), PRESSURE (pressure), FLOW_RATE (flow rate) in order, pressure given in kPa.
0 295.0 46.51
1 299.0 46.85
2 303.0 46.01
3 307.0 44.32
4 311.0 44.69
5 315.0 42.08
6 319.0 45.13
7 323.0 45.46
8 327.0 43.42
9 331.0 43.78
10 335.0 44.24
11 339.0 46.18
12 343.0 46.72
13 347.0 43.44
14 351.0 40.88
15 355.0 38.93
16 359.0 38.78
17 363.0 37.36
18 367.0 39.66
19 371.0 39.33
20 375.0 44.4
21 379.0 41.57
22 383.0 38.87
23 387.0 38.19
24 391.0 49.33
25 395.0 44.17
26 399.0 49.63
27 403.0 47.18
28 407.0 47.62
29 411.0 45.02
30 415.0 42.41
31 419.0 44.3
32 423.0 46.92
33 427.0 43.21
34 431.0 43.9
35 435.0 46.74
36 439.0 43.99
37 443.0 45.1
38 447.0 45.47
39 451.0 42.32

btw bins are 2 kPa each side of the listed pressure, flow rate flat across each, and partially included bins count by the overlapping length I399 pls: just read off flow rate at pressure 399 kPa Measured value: 49.63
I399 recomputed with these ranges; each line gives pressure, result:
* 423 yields 46.92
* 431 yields 43.9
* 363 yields 37.36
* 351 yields 40.88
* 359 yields 38.78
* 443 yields 45.1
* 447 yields 45.47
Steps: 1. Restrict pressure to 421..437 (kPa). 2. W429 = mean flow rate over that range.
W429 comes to 45.2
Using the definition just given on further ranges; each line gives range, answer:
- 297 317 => 44.8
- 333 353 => 44.3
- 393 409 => 47.2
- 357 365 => 38.1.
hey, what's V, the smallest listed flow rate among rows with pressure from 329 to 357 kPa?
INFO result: 38.93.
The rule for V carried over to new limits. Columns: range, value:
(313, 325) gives 42.08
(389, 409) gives 44.17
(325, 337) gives 43.42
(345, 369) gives 37.36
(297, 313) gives 44.32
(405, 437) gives 42.41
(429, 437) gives 43.9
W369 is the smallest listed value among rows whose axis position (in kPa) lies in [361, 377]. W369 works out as 37.36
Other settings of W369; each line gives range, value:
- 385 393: 38.19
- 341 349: 43.44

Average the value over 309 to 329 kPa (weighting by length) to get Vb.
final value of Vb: 44.2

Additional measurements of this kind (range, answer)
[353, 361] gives 38.9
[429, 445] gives 44.9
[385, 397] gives 43.9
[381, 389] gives 38.5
